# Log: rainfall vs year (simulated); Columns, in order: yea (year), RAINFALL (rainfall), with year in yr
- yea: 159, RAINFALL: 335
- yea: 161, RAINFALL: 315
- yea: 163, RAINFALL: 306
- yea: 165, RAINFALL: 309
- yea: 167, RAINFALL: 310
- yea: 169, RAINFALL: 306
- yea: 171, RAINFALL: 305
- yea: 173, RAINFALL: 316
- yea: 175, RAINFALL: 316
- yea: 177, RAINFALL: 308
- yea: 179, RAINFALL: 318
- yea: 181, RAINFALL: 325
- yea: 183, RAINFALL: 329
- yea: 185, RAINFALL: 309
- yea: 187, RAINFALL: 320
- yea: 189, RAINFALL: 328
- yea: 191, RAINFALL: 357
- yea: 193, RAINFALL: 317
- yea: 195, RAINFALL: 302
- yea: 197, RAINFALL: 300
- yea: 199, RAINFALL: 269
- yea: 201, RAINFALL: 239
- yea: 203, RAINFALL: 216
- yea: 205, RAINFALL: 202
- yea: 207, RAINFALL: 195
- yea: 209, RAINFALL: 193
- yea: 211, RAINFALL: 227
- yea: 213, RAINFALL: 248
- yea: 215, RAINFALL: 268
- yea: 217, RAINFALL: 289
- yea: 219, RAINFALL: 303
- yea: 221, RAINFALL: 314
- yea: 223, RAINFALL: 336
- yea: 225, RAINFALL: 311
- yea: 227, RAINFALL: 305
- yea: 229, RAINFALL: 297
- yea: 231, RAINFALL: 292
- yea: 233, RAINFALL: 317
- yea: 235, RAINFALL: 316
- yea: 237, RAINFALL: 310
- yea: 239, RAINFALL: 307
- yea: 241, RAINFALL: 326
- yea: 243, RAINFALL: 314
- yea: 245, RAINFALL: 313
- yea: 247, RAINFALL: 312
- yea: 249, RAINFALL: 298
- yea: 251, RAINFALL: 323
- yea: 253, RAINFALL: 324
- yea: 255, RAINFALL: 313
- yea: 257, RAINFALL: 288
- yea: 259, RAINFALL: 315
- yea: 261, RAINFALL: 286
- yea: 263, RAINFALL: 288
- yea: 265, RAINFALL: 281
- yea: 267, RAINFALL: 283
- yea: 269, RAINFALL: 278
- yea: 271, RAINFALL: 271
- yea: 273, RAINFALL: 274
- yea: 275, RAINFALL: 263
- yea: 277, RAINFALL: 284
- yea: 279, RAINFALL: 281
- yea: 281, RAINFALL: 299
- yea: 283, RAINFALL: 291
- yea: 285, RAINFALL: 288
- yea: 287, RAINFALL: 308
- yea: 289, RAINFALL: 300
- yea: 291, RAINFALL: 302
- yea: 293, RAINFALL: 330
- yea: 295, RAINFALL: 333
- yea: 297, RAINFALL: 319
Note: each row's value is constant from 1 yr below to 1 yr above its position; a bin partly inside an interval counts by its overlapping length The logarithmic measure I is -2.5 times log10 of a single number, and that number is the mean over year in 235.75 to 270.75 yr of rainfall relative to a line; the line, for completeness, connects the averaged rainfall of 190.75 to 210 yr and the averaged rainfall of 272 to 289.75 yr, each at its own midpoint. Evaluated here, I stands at -0.100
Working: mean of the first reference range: 255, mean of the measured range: 303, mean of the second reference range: 287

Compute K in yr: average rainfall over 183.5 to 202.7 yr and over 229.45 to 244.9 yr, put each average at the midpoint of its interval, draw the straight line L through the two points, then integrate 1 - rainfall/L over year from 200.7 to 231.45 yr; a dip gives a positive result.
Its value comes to 4.2 yr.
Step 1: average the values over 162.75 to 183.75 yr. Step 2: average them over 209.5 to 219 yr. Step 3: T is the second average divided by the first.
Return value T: 0.83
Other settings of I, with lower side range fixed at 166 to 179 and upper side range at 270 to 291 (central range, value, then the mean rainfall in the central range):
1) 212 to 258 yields -0.03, 305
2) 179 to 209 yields 0.08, 284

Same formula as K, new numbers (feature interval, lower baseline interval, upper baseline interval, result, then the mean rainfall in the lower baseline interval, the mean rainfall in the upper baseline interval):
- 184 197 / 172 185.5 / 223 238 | -0.2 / 318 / 309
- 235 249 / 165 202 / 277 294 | -0.4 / 310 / 299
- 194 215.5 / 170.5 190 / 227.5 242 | 5.0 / 318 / 309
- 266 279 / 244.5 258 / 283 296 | 1.4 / 310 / 309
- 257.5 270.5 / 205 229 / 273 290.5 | -0.2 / 270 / 289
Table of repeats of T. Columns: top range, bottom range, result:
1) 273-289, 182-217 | 1.06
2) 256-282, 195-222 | 1.12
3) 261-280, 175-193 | 0.86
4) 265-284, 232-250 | 0.90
